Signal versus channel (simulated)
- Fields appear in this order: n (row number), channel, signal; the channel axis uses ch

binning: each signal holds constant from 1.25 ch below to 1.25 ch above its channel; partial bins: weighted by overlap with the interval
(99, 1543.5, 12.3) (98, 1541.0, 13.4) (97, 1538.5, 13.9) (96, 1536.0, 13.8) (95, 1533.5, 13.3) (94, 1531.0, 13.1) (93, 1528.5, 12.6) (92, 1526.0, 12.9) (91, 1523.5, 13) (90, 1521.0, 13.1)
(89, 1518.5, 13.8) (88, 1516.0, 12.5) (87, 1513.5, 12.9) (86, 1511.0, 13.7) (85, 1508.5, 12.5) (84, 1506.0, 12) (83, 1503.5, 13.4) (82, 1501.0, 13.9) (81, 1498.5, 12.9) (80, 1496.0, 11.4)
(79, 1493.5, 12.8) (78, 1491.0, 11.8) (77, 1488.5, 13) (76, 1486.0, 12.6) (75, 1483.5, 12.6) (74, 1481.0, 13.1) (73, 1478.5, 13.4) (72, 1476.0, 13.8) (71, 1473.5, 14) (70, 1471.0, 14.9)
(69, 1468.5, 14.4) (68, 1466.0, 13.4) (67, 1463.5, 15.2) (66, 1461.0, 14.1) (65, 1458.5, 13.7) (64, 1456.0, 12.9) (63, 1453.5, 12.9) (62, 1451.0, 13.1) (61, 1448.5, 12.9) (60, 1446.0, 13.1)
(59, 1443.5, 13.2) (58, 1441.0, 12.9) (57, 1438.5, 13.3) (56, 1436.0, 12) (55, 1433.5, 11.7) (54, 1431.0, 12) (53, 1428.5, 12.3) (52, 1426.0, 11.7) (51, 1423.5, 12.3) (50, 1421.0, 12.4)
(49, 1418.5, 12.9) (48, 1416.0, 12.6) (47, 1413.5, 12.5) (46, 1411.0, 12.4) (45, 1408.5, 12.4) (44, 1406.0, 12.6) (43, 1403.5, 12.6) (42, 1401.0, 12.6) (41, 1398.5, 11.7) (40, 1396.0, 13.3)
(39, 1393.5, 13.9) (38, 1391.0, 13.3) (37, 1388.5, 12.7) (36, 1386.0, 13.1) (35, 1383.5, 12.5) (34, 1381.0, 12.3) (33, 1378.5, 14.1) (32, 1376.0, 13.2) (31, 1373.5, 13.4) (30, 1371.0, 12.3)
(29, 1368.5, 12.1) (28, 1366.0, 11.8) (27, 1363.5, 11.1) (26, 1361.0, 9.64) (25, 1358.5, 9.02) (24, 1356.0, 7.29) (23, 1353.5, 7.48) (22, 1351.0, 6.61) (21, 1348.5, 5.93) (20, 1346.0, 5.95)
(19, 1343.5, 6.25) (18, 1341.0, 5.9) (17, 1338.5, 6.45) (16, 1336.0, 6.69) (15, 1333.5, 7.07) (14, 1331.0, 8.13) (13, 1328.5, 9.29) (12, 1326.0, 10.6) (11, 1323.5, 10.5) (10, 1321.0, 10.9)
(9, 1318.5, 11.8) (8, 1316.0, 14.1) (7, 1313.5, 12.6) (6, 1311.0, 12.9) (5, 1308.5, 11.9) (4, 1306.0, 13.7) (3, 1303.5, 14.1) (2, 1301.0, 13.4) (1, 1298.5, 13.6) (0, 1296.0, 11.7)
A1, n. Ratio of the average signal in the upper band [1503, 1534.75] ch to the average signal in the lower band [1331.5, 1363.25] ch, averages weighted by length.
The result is 1.81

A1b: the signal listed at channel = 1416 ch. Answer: 12.6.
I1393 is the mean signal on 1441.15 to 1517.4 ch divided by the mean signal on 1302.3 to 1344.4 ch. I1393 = 1.3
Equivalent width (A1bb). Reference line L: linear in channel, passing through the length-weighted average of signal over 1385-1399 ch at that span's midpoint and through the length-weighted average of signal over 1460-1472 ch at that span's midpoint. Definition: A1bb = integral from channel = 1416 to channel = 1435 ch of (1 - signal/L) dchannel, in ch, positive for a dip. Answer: 2.0 ch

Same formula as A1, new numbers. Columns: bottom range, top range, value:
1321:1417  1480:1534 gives 1.22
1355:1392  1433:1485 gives 1.13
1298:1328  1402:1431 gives 1.00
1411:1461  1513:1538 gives 1.04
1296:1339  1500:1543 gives 1.18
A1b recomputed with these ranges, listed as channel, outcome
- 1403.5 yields 12.6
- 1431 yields 12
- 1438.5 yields 13.3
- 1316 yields 14.1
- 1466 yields 13.4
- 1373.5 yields 13.4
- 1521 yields 13.1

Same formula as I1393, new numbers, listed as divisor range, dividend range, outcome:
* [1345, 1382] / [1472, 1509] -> 1.27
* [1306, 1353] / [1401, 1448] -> 1.36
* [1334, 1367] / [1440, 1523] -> 1.73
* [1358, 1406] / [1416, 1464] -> 1.03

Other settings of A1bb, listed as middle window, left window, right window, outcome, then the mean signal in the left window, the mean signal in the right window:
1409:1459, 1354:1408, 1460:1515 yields 0.1 ch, 12.1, 13.3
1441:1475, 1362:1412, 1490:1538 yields -2.2 ch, 12.7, 12.9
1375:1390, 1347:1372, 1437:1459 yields -4.0 ch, 9.26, 13.1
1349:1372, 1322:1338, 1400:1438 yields 1.0 ch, 8.64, 12.4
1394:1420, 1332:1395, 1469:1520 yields -3.7 ch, 10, 13.1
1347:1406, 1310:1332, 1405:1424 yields 3.1 ch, 11.2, 12.5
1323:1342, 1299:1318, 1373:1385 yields 7.4 ch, 13.2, 13.1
